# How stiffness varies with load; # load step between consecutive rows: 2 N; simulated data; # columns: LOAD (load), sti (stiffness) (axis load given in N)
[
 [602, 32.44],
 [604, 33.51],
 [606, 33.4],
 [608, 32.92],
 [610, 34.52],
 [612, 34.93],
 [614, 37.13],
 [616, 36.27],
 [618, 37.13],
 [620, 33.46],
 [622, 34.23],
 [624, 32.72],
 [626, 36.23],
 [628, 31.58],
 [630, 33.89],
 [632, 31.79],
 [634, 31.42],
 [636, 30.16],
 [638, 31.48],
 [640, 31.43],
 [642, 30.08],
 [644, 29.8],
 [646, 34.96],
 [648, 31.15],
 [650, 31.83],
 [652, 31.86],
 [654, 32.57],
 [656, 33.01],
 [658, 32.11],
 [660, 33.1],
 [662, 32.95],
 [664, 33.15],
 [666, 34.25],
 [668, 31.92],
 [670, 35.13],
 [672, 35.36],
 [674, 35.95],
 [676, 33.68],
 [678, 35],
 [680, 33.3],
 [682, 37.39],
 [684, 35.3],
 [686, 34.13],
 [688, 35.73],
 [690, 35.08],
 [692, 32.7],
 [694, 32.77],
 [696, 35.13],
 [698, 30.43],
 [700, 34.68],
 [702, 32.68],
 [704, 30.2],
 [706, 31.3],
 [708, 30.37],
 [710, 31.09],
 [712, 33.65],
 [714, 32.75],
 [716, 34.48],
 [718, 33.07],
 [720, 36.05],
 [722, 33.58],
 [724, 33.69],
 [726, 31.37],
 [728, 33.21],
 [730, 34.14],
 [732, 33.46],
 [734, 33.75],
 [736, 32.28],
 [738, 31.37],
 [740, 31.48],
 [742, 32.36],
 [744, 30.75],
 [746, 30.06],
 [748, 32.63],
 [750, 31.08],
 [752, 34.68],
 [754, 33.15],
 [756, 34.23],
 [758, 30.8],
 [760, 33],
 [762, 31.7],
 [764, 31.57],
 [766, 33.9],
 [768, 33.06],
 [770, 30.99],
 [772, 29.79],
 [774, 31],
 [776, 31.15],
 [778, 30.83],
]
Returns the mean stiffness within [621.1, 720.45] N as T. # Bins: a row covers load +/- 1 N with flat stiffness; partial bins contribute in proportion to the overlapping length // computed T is 33.1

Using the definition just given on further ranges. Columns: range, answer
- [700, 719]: 32.3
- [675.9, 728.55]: 33.4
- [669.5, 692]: 35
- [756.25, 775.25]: 31.8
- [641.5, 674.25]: 32.9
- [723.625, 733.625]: 33.2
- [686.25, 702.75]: 33.7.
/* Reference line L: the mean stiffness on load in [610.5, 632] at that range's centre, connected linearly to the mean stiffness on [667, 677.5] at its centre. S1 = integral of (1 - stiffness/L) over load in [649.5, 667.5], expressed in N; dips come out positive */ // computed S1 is 0.9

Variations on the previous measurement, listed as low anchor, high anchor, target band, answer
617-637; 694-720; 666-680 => -0.6 N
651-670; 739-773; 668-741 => -2.1 N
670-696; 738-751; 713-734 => -0.7 N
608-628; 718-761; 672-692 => -0.7 N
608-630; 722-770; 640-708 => 1.0 N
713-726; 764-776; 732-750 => 0.5 N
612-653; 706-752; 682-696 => -0.8 N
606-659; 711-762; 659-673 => -0.3 N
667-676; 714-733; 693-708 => 0.7 N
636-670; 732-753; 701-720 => -0.1 N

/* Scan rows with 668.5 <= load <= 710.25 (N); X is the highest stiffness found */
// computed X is 37.39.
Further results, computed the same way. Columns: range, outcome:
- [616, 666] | 37.13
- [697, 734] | 36.05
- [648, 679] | 35.95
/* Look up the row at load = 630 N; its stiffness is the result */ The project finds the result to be 33.89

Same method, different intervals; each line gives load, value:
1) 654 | 32.57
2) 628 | 31.58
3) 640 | 31.43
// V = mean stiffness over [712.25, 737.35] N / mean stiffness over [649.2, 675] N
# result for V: 1.00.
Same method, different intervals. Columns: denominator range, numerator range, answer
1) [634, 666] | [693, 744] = 1.02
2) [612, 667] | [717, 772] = 0.99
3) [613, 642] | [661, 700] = 1.02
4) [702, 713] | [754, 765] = 1.03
